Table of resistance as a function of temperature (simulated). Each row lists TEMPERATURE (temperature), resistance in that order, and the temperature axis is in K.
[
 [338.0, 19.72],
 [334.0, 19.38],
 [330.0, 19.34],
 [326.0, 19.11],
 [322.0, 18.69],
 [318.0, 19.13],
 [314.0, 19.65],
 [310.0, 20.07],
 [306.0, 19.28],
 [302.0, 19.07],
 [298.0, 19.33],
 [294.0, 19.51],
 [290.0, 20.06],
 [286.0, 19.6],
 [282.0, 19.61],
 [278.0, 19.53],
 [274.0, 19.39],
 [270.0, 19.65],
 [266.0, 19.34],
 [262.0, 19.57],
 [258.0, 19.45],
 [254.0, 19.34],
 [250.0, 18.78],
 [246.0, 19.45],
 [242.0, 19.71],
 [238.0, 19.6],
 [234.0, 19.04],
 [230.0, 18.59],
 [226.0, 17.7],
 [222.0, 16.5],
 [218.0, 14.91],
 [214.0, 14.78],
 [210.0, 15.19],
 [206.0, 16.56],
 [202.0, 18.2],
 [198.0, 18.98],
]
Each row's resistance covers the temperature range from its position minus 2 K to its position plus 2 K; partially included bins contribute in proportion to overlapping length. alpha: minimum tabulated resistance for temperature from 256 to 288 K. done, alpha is 19.34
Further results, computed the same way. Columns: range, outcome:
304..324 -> 18.69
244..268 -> 18.78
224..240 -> 17.7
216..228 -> 14.91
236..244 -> 19.6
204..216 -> 14.78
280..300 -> 19.33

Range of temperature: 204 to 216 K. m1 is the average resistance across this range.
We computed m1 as 15.5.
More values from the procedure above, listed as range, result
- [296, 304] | 19.2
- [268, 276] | 19.5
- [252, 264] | 19.5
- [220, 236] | 18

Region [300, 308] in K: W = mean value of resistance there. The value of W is 19.2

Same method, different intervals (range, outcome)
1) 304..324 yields 19.4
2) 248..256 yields 19.1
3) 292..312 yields 19.5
